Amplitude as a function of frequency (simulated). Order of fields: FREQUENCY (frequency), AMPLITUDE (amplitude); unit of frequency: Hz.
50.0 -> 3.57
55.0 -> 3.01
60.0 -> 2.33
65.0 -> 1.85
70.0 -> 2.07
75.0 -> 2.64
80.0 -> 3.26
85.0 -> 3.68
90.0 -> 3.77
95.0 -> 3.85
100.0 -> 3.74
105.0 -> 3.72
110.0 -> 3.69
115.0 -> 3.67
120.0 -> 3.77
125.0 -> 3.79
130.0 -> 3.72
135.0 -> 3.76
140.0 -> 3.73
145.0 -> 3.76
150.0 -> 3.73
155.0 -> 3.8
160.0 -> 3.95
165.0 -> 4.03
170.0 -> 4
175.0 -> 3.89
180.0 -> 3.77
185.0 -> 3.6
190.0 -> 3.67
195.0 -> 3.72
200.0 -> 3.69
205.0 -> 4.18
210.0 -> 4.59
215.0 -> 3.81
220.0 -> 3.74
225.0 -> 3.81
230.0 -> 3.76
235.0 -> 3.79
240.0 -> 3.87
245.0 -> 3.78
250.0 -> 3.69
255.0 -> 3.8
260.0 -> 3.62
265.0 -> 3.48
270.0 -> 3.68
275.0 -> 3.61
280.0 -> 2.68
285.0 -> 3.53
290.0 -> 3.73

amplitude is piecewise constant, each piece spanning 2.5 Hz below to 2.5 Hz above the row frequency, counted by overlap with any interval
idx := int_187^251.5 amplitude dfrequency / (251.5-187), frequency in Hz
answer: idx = 3.85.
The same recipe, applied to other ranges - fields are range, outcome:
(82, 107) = 3.74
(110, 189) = 3.79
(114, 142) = 3.74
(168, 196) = 3.77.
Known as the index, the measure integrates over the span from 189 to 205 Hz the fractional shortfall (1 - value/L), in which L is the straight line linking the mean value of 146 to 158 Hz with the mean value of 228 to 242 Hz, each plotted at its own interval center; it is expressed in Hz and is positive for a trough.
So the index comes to 0.1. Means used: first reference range 3.77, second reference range 3.81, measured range 3.77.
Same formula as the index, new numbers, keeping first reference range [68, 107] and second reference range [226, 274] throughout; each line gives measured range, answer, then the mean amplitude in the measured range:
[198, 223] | -2.6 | 4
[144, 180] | -3.6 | 3.88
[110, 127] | -1.5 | 3.73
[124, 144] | -1.7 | 3.75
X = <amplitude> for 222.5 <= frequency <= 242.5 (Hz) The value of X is 3.81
